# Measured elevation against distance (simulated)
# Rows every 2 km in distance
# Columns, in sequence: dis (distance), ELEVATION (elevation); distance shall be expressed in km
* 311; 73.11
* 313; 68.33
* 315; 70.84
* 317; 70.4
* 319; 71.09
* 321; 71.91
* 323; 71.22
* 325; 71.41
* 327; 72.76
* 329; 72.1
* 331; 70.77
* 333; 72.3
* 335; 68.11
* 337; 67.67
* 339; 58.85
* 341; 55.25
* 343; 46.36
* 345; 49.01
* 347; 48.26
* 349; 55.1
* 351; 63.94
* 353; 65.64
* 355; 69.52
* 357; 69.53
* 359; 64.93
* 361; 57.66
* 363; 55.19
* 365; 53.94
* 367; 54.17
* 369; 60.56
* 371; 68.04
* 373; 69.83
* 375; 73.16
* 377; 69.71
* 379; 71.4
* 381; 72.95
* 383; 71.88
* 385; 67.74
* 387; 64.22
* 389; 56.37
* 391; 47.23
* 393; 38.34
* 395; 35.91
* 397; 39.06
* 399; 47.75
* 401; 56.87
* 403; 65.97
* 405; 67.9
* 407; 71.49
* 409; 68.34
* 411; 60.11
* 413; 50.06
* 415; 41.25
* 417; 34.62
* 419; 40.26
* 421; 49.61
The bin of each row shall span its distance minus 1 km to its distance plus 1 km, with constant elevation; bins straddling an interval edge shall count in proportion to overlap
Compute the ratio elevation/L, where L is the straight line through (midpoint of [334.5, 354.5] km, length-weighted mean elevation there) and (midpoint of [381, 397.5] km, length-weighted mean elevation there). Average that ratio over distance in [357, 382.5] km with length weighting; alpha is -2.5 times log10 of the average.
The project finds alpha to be -0.16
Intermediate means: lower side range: 57.9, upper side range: 54.2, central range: 64.6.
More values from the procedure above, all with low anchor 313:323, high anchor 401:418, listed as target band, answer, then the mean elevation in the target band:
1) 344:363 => 0.09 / 60.1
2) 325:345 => 0.07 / 64.4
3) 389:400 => 0.36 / 43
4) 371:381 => -0.14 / 70.9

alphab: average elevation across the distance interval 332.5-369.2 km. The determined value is 59.6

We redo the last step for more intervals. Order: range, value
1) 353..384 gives 65.5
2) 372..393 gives 65.1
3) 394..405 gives 50.8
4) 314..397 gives 62.8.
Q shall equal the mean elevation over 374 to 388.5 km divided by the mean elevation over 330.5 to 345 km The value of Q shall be 1.1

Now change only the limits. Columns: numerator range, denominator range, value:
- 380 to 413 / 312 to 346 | 0.87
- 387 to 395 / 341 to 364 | 0.82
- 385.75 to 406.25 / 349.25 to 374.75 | 0.83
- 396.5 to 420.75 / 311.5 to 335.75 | 0.76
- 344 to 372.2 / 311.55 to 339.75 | 0.85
